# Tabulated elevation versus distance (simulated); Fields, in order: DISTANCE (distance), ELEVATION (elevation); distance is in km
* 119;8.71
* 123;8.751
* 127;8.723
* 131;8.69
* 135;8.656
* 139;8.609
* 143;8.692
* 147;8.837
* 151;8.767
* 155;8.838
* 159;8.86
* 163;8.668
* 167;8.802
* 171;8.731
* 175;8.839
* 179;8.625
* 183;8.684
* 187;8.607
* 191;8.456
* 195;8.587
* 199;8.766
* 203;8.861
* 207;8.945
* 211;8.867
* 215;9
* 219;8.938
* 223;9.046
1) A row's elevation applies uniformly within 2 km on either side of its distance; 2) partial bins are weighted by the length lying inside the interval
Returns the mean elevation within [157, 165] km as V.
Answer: 8.76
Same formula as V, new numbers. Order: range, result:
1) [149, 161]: 8.82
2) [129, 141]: 8.65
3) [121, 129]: 8.74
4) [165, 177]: 8.79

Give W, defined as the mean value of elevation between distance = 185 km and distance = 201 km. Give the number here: 8.6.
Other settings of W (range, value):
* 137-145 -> 8.65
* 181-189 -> 8.65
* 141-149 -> 8.76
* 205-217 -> 8.94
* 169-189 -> 8.7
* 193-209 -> 8.79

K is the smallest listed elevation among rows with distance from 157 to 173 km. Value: 8.668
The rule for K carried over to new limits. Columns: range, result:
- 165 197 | 8.456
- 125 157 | 8.609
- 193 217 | 8.587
